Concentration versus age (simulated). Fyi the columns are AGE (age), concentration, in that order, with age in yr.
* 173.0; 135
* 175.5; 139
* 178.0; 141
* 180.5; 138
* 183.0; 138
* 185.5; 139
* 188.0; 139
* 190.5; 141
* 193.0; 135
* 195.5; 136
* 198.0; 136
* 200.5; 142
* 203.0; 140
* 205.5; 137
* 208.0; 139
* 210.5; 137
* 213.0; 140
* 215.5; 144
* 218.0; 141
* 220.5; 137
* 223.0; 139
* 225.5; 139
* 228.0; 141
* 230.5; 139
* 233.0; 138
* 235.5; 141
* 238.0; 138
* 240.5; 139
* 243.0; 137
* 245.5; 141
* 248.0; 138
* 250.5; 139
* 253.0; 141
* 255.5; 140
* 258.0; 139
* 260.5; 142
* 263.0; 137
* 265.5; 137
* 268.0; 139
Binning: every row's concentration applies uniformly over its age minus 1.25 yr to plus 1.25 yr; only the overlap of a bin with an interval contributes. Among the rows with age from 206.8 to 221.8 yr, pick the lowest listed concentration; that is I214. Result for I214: 137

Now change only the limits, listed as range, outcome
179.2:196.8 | 135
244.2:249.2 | 138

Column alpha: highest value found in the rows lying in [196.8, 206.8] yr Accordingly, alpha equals 142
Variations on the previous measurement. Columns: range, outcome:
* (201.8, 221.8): 144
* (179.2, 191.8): 141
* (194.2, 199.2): 136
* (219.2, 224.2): 139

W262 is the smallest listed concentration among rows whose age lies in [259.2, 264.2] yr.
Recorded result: 137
